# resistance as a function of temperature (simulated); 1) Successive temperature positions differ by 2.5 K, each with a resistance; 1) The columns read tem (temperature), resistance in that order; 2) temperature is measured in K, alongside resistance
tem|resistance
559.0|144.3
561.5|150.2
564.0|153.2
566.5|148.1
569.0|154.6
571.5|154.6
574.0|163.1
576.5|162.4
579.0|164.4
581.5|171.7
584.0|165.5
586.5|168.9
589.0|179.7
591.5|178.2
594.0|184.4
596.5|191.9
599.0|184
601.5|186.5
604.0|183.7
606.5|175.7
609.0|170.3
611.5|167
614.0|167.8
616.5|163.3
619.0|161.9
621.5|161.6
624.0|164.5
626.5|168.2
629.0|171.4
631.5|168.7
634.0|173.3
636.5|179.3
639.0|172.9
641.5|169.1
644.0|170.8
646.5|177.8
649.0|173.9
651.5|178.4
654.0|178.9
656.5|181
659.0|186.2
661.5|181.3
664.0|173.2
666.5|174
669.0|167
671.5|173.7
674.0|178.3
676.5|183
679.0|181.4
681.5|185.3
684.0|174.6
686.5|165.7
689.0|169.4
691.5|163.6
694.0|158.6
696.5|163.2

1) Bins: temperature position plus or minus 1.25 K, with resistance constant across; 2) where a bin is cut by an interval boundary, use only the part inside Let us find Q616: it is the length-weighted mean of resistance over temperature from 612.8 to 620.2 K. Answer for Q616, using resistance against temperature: 164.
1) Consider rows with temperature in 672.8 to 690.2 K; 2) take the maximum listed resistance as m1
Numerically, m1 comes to 185.3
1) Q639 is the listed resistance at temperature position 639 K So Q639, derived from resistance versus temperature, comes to 172.9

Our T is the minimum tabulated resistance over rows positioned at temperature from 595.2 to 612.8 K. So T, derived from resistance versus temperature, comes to 167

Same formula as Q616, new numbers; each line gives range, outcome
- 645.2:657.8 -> 178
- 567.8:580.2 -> 160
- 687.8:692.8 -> 166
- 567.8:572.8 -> 155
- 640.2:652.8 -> 174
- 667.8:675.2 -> 173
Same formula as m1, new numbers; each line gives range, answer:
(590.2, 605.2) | 191.9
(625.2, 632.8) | 171.4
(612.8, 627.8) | 168.2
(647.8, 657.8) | 181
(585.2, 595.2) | 184.4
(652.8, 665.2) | 186.2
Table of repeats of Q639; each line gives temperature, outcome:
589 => 179.7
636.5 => 179.3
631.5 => 168.7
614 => 167.8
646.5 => 177.8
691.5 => 163.6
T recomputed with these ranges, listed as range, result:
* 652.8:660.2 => 178.9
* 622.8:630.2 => 164.5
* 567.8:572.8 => 154.6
